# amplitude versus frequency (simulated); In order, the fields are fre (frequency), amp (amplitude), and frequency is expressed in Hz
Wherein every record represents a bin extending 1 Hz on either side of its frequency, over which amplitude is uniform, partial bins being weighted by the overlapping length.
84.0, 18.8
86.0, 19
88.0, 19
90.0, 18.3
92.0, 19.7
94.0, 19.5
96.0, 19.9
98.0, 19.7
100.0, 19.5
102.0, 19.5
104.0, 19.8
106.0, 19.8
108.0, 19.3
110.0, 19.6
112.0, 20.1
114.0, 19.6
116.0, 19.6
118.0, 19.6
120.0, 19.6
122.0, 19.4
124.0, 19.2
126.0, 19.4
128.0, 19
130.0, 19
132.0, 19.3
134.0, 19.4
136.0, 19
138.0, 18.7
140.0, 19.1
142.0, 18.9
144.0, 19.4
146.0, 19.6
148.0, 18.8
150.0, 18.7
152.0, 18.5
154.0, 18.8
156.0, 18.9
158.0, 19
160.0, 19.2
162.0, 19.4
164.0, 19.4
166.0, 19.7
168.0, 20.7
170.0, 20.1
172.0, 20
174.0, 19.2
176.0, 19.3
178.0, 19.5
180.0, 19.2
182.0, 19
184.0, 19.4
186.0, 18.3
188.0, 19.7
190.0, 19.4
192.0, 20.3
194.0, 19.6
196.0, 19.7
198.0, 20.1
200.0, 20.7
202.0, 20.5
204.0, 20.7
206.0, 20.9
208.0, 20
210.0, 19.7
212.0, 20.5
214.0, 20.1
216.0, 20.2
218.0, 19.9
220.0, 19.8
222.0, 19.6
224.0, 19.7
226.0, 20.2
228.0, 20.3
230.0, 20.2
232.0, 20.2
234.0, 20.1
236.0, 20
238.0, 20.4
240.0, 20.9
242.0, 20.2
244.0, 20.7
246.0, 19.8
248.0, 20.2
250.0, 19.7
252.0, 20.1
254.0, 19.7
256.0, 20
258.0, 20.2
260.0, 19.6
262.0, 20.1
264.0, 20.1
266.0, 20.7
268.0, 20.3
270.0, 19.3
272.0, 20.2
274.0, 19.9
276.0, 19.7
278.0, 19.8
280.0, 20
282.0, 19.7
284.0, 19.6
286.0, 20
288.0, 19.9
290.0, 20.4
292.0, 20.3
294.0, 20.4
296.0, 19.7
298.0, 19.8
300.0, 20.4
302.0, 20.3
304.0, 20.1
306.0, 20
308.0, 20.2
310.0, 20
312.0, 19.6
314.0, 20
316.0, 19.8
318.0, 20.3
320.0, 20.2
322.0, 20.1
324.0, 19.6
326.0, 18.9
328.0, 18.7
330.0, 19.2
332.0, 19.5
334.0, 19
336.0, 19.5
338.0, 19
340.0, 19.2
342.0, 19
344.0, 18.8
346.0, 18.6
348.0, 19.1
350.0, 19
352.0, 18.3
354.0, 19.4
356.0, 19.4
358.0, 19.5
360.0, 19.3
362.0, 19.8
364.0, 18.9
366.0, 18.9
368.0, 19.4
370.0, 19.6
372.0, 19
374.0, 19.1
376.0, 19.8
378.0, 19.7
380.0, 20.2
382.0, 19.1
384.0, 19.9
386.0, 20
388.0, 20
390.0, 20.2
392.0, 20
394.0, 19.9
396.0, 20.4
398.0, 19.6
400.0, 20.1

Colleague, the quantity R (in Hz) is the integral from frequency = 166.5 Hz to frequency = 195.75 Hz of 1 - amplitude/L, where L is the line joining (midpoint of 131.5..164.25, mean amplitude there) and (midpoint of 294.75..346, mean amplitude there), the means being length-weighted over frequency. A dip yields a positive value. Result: -0.6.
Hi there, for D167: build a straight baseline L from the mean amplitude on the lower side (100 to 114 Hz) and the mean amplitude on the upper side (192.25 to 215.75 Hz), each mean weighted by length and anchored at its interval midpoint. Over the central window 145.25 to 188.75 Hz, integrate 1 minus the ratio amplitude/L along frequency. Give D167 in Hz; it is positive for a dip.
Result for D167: 1.6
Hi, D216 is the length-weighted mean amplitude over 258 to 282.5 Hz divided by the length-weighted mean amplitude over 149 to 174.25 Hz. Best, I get 1.03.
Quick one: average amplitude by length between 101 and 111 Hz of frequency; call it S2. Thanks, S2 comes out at 19.6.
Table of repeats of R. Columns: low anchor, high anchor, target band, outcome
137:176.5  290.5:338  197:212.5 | -0.76 Hz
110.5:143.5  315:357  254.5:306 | -1.97 Hz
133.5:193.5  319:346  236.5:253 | -0.83 Hz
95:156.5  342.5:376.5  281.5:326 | -1.86 Hz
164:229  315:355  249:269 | -0.47 Hz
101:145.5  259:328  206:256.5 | -0.93 Hz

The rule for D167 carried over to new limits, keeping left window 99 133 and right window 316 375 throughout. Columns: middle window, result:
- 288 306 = -0.8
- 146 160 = 0.4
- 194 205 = -0.5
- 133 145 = 0.2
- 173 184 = 0.1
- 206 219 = -0.5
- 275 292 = -0.5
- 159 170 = -0.2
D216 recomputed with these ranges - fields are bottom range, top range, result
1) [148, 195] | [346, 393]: 1.00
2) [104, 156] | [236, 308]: 1.04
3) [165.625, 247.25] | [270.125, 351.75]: 0.99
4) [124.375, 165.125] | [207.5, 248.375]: 1.06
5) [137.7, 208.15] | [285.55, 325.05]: 1.03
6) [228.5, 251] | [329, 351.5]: 0.94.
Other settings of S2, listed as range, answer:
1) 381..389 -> 19.8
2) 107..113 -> 19.7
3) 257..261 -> 19.9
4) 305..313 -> 20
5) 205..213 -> 20.3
